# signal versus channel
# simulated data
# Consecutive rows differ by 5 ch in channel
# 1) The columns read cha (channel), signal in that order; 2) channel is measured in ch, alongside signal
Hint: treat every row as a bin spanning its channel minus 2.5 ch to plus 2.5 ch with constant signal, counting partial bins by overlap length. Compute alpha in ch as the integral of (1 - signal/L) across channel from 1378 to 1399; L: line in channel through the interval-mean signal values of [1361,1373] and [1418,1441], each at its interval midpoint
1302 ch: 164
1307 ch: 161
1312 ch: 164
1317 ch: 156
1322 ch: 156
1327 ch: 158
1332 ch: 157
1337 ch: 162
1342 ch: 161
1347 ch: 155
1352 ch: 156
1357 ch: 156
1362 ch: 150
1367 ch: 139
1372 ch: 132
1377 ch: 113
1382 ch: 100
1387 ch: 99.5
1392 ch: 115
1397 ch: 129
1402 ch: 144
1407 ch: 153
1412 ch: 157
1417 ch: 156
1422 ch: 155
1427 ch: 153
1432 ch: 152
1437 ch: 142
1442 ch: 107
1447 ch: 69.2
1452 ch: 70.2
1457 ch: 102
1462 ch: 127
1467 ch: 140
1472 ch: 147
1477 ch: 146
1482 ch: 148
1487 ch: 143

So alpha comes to 4.75 ch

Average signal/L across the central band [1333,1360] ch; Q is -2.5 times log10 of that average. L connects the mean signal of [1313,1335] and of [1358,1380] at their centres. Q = -0.09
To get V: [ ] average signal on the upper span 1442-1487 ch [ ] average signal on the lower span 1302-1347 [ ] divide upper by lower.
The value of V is 0.75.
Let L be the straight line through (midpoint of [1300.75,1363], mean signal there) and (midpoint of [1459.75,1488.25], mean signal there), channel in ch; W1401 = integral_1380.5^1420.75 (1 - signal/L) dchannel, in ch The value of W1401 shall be 4.5 ch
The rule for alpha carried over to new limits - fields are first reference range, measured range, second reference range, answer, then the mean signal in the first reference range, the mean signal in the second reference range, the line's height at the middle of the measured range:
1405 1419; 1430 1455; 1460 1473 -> 6.66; 155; 137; 145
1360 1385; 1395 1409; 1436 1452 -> -3.48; 126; 97.1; 114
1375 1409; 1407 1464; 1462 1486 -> 1.96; 122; 143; 133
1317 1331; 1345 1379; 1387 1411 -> 0.39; 157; 133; 145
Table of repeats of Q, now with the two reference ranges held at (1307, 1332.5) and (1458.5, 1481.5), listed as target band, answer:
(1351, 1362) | -0.01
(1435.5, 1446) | 0.24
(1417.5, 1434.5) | -0.06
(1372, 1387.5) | 0.35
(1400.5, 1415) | -0.04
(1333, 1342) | -0.03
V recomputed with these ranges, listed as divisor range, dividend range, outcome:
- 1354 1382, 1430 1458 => 0.79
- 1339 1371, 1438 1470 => 0.69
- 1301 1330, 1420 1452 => 0.78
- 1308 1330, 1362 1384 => 0.79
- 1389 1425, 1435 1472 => 0.77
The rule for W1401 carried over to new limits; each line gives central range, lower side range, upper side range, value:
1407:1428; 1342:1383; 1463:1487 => -1.9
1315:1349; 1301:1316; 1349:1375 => -0.6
